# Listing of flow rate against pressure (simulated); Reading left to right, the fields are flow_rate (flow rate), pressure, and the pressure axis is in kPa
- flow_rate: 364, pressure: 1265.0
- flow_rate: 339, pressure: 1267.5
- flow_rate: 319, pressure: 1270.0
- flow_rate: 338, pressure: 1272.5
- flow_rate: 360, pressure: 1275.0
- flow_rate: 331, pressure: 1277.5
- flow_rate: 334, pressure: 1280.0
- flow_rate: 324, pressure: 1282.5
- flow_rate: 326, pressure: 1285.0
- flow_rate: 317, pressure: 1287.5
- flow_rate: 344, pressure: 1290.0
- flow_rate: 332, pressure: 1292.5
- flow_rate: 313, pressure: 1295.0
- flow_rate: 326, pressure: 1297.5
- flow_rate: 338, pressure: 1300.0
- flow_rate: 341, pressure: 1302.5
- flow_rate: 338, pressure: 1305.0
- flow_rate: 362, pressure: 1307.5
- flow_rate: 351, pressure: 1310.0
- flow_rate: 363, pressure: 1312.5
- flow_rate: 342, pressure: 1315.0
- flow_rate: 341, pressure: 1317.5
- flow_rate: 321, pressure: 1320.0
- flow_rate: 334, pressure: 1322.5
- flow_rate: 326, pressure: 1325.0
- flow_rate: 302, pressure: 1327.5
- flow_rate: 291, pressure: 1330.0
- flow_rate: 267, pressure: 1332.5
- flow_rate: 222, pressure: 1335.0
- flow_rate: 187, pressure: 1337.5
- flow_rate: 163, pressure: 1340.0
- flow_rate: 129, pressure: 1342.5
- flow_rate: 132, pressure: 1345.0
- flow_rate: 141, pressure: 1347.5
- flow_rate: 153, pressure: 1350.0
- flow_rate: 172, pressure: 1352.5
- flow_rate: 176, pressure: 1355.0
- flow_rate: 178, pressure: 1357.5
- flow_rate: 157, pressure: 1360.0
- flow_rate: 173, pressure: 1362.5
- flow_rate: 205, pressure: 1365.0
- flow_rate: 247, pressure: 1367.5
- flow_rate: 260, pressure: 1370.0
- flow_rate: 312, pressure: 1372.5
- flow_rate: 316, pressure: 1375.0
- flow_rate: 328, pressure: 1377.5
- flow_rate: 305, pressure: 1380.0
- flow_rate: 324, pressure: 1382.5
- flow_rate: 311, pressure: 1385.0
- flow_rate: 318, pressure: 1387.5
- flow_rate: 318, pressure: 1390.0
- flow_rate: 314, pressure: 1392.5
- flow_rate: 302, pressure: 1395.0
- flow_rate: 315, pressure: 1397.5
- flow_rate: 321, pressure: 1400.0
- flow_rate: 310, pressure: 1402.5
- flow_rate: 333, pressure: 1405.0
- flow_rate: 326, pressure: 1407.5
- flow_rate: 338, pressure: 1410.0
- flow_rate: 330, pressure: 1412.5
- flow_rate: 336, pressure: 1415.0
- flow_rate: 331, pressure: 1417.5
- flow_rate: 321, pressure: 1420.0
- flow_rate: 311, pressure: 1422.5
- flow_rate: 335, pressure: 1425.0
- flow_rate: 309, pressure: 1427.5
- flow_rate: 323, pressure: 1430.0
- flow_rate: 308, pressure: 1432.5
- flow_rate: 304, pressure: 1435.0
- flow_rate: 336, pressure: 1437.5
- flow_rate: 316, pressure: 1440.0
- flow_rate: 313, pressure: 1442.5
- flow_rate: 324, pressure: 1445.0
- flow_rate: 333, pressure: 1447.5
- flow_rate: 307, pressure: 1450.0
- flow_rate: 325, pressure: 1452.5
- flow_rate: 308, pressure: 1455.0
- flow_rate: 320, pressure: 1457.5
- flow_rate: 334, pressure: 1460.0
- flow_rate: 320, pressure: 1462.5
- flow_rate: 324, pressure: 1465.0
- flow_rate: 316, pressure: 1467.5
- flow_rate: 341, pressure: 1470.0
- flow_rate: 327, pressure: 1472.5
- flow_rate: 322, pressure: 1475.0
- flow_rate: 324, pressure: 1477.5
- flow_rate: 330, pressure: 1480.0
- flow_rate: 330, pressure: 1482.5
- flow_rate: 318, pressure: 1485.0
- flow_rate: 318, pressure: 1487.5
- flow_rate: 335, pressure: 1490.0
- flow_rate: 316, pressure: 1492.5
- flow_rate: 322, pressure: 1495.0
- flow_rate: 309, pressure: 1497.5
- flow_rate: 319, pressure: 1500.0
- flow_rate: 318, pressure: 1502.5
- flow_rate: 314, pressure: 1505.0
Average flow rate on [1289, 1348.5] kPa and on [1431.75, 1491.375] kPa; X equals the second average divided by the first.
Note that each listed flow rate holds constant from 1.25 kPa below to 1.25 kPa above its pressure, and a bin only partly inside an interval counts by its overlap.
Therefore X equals 1.1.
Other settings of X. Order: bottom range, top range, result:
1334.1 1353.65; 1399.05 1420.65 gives 2.03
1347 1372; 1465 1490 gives 1.70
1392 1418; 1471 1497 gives 1.00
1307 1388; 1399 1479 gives 1.26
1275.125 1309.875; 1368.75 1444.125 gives 0.95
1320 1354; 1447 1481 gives 1.47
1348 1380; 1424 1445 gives 1.42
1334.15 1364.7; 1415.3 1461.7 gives 1.93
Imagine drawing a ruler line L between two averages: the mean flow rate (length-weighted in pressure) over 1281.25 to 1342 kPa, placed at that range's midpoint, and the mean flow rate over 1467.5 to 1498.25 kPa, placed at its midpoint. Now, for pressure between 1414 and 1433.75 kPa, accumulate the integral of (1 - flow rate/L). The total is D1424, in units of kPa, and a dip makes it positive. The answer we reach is -0.2 kPa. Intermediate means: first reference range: 309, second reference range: 324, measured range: 322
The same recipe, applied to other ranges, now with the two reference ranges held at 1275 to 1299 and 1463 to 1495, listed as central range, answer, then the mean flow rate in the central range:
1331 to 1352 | 9.76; 176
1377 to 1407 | 0.95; 317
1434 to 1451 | 0.33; 319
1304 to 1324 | -0.93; 344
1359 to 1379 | 4.63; 252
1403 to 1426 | -0.14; 328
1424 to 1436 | 0.38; 316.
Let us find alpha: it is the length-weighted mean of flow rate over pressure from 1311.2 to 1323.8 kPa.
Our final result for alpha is 340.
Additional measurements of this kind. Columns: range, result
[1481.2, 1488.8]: 322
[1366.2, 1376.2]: 283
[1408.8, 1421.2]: 331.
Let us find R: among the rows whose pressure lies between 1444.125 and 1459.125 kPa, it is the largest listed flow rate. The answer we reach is 333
